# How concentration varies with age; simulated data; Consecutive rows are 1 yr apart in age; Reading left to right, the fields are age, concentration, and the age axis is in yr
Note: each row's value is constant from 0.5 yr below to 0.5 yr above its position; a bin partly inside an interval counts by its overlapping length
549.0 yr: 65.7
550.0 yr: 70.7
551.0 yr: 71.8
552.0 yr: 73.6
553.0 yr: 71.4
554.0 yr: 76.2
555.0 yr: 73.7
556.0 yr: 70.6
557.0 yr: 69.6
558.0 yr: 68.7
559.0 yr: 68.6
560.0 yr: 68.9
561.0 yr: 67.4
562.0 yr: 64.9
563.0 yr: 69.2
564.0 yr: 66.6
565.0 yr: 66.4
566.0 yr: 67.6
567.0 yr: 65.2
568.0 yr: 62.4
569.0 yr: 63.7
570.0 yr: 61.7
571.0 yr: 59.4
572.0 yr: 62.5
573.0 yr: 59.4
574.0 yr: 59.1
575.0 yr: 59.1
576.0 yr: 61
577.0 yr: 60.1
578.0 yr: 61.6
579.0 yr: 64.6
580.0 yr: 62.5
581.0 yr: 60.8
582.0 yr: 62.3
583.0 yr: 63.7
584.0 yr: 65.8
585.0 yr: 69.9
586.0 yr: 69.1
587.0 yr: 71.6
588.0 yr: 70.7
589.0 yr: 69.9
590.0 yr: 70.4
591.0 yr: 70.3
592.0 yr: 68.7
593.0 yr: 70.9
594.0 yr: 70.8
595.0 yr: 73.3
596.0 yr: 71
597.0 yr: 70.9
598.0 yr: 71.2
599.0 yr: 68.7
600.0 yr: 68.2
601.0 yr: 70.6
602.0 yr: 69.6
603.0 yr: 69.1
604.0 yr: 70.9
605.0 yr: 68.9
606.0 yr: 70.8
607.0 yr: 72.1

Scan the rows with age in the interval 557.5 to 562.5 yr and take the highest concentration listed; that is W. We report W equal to 68.9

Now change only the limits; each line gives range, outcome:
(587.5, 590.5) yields 70.7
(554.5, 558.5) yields 73.7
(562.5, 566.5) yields 69.2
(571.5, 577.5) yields 62.5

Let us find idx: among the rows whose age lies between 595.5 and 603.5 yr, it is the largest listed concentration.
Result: 71.2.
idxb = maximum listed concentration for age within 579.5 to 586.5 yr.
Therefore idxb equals 69.9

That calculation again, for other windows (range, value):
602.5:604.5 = 70.9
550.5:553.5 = 73.6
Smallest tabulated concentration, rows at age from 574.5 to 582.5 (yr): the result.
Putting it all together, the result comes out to 59.1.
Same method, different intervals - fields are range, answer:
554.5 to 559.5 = 68.6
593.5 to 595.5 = 70.8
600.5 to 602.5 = 69.6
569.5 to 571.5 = 59.4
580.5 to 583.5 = 60.8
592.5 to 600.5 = 68.2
